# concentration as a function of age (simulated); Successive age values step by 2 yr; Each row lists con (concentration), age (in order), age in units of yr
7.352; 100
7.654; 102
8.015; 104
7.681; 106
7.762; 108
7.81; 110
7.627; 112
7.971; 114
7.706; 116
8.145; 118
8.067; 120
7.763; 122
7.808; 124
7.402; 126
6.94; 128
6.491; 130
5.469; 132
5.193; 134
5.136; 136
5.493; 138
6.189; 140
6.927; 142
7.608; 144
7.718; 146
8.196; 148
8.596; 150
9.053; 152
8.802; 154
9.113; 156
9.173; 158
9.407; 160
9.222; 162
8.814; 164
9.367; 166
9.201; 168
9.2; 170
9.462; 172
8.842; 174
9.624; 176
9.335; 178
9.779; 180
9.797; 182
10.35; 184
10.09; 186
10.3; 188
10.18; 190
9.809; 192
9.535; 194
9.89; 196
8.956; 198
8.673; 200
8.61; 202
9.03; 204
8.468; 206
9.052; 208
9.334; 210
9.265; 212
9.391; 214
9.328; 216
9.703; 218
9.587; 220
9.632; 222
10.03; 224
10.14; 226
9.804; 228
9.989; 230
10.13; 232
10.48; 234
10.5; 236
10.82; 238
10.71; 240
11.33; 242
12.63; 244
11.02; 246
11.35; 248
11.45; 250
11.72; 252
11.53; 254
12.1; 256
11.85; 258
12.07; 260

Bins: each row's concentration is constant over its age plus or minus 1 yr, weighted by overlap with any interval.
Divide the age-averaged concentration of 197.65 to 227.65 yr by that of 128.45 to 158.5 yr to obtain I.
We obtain 1.3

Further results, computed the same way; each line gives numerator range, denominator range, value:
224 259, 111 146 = 1.58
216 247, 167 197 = 1.07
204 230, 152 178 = 1.03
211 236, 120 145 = 1.49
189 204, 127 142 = 1.58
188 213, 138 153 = 1.22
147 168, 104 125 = 1.15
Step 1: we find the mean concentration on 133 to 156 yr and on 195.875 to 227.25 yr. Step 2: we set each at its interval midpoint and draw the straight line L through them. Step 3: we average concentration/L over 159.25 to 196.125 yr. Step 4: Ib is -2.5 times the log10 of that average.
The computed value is -0.160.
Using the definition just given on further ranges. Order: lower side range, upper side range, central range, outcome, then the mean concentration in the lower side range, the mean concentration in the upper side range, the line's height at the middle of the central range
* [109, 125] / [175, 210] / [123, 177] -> 0.088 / 7.86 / 9.49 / 8.58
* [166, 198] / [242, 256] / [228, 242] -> 0.077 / 9.66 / 11.6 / 11.2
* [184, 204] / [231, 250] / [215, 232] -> 0.075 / 9.57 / 11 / 10.5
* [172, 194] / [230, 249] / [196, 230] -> 0.116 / 9.78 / 10.9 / 10.4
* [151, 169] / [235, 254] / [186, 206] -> 0.068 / 9.13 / 11.3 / 10.1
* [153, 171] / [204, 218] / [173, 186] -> -0.058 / 9.14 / 9.17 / 9.15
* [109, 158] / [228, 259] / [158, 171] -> -0.091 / 7.42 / 11.1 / 8.47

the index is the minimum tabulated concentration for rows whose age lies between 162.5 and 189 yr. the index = 8.814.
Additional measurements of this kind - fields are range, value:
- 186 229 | 8.468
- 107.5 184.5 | 5.136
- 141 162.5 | 6.927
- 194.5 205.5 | 8.61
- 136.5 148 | 5.493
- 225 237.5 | 9.804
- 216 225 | 9.328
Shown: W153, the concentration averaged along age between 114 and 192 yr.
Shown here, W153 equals 8.33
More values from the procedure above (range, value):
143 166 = 8.73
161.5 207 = 9.42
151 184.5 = 9.31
